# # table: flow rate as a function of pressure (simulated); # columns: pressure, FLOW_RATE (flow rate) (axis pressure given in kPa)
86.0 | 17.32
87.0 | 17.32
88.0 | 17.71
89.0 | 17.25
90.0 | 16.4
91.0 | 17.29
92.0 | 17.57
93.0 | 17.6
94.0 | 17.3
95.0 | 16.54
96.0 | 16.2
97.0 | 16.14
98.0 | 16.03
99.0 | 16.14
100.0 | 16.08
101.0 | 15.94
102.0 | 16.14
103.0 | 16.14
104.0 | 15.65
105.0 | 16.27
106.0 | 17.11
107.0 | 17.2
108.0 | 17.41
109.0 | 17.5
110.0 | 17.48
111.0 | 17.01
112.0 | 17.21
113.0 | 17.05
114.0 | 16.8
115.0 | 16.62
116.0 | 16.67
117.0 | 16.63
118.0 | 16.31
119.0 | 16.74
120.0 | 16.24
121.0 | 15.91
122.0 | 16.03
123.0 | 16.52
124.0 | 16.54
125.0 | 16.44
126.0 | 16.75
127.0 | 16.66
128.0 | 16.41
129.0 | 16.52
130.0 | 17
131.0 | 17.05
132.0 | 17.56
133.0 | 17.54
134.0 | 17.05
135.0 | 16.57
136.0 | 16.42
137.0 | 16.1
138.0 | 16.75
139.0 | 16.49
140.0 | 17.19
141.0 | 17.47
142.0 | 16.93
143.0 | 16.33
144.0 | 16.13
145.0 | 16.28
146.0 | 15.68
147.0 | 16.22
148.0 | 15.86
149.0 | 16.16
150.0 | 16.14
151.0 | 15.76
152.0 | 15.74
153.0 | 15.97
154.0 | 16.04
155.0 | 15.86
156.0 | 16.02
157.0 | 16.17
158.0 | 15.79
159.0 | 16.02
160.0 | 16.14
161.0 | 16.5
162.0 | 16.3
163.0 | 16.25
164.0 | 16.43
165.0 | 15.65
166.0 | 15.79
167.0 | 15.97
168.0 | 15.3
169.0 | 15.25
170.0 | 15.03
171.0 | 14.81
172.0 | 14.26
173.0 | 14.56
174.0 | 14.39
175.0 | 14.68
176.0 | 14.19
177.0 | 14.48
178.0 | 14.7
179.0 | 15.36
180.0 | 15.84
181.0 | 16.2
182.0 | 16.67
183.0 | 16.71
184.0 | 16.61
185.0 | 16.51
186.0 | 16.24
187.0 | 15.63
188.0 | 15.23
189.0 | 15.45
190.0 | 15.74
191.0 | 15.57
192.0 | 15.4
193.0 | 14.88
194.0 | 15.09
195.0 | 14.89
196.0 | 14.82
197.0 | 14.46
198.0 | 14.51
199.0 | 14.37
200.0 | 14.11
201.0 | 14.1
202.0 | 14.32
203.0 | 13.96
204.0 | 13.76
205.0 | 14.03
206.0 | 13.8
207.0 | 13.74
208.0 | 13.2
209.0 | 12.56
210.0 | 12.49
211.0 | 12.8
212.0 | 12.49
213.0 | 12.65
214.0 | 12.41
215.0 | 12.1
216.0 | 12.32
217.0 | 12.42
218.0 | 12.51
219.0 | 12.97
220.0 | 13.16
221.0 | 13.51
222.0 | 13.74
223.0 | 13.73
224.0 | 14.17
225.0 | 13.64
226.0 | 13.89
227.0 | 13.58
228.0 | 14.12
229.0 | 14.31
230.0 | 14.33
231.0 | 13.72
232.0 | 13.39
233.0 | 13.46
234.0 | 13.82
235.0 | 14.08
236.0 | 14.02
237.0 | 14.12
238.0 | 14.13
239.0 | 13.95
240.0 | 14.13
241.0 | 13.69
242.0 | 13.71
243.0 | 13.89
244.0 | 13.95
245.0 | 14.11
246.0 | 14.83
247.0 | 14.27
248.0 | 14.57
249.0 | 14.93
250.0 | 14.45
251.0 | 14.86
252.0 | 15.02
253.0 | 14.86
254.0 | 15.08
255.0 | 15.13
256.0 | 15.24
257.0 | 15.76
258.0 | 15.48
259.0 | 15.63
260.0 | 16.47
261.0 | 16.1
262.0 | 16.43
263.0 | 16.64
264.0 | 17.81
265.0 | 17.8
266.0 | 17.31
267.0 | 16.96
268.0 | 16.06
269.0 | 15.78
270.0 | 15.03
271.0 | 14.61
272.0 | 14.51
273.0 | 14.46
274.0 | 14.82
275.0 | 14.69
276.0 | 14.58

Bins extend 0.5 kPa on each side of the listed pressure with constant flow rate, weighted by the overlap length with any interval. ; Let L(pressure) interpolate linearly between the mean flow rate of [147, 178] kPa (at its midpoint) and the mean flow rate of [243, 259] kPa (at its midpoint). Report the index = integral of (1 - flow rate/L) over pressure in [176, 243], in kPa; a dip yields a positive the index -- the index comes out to 4.42 kPa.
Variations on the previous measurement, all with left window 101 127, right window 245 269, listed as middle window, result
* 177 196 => 0.60 kPa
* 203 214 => 1.96 kPa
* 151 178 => 1.32 kPa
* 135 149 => 0.01 kPa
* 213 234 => 3.36 kPa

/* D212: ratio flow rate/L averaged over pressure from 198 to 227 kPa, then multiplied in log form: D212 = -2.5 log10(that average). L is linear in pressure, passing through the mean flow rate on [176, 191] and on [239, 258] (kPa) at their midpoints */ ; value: 0.14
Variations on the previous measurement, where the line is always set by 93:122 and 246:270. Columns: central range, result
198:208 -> 0.15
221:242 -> 0.15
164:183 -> 0.07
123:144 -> -0.02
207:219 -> 0.26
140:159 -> 0.01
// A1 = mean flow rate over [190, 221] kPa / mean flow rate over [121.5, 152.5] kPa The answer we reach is 0.8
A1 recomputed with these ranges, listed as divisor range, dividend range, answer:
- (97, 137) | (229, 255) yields 0.86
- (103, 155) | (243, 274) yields 0.93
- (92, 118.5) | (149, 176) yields 0.94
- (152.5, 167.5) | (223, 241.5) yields 0.87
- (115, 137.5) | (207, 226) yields 0.78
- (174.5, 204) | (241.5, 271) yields 1.02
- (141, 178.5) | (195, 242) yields 0.87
